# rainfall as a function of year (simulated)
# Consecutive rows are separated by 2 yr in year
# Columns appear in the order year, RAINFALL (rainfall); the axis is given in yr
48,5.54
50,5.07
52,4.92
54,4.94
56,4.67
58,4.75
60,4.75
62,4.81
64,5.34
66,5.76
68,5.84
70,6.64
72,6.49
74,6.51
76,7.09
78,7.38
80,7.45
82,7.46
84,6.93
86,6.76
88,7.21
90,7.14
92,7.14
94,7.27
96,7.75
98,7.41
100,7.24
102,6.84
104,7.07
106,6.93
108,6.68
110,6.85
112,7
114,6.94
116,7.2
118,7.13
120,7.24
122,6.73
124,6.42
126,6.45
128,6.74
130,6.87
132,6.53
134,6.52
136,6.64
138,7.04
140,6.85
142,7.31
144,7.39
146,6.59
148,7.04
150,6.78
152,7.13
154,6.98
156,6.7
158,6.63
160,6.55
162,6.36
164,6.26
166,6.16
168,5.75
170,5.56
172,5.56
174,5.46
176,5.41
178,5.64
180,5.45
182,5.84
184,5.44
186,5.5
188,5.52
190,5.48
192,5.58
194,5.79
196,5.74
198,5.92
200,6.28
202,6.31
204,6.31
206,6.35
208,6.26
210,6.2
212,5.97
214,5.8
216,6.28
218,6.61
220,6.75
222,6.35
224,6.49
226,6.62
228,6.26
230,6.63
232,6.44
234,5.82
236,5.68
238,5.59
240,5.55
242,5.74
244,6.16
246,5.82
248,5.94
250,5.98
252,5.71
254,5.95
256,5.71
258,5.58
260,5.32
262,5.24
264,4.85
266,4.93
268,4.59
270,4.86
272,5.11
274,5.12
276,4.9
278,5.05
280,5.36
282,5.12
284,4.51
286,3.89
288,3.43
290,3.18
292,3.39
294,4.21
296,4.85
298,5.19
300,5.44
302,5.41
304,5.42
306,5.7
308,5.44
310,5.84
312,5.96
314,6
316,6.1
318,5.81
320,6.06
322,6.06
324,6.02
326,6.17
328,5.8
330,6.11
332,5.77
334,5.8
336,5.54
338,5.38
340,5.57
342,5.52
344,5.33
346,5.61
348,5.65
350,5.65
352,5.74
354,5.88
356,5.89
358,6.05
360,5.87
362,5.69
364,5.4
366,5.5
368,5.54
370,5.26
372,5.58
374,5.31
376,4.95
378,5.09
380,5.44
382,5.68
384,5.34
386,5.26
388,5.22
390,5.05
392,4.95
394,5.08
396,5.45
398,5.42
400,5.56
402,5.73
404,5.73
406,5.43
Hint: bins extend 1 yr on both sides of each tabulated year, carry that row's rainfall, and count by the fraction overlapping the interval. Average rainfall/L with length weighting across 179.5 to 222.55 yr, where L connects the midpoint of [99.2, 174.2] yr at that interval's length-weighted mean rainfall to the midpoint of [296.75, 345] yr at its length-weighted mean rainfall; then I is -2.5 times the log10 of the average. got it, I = 0.06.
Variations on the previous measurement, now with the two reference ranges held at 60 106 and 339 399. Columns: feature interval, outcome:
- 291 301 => 0.25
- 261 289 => 0.23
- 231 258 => 0.03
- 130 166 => -0.05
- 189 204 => 0.06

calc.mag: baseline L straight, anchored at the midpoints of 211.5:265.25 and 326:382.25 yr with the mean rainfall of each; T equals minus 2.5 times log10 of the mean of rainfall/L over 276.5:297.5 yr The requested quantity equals 0.317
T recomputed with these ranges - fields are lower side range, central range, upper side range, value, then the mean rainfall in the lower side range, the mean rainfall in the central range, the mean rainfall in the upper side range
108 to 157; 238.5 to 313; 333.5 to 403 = 0.172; 6.87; 5.15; 5.48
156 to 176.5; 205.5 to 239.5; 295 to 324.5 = -0.061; 6.02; 6.23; 5.68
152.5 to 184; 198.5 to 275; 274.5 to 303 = -0.131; 6.02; 5.87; 4.58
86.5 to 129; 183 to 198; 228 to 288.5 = 0.095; 7.02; 5.6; 5.38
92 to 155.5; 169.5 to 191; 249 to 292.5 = 0.119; 6.95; 5.53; 4.92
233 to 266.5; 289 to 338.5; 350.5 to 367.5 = 0.045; 5.63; 5.47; 5.74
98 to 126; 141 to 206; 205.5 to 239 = 0.071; 6.94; 6.14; 6.24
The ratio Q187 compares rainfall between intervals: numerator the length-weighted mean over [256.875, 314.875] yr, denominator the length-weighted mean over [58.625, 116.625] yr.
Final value 0.74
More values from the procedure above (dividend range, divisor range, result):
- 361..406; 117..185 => 0.83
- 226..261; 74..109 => 0.83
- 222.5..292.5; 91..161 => 0.77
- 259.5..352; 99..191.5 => 0.81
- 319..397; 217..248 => 0.90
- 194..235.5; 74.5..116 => 0.88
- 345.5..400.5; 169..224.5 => 0.92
